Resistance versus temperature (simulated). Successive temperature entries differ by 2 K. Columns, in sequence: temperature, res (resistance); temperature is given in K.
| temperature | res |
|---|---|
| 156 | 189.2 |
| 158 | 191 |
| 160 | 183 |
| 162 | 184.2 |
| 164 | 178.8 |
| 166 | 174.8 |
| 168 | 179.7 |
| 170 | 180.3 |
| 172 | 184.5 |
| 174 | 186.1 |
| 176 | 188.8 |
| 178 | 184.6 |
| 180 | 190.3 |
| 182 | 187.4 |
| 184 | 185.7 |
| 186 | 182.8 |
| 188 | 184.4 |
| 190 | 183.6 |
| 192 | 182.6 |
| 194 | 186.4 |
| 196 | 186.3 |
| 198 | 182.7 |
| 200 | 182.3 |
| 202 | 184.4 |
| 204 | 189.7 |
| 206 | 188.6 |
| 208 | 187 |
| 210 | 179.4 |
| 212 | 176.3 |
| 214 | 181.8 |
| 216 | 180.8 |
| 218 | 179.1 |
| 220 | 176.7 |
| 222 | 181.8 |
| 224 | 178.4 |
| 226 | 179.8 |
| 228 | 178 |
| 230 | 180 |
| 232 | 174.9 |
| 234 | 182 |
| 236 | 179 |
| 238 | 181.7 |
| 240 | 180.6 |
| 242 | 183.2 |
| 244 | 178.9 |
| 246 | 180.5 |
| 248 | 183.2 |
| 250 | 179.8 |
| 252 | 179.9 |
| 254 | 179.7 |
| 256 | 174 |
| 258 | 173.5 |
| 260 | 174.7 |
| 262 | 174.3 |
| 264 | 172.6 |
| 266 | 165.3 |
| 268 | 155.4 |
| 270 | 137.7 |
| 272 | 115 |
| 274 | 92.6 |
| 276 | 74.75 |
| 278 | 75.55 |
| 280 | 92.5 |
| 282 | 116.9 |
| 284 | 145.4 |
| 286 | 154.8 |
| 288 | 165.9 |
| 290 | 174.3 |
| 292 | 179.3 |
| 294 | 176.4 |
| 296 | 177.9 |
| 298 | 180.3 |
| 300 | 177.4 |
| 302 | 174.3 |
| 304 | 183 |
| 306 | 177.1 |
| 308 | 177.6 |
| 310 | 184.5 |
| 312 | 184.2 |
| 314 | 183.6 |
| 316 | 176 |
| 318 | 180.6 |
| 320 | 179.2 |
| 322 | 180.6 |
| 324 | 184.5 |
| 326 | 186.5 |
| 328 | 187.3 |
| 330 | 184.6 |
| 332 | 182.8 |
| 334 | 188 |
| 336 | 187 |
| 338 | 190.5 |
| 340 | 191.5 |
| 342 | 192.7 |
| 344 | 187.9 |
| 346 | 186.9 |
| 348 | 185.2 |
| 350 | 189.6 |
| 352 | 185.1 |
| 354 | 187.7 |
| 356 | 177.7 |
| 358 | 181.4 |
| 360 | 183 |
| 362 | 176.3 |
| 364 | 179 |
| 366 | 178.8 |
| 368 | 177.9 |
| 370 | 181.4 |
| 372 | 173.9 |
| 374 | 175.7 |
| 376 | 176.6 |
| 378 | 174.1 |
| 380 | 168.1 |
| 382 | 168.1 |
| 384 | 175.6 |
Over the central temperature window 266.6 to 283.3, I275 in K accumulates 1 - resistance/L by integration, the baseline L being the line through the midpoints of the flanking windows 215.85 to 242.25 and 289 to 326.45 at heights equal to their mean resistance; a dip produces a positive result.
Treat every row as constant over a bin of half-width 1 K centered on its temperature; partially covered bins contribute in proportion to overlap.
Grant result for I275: 6.5 K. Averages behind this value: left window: 180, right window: 180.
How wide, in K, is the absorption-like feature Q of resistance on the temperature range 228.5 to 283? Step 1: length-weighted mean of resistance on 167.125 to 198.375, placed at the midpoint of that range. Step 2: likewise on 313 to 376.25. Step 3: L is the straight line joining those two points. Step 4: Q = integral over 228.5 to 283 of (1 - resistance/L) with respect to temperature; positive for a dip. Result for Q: 8.0 K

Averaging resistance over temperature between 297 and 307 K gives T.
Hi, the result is 178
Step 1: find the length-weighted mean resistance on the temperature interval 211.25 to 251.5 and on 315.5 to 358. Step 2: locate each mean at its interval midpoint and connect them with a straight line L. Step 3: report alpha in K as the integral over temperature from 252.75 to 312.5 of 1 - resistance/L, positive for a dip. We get 8.66 K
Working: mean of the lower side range 180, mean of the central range 156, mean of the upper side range 185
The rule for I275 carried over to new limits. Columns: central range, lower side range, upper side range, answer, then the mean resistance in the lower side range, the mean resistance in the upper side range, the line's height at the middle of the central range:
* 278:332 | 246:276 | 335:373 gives 0.3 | 159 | 184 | 171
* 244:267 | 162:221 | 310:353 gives 1.0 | 183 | 185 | 184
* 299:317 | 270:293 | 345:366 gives -4.1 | 127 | 183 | 147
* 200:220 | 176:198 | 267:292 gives -1.4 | 185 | 127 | 171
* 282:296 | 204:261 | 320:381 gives 1.4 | 180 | 183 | 181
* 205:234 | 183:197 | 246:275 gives -0.9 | 185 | 162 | 175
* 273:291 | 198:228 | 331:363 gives 6.1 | 182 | 186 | 184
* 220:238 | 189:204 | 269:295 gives -1.7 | 184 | 131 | 164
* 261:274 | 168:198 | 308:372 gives 2.5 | 185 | 184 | 184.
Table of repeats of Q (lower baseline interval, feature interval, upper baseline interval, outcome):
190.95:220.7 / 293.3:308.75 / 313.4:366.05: 0.5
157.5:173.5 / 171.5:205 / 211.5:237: -0.9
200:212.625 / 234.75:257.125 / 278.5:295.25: -1.8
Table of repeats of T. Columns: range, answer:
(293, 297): 177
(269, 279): 99.1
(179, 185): 188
